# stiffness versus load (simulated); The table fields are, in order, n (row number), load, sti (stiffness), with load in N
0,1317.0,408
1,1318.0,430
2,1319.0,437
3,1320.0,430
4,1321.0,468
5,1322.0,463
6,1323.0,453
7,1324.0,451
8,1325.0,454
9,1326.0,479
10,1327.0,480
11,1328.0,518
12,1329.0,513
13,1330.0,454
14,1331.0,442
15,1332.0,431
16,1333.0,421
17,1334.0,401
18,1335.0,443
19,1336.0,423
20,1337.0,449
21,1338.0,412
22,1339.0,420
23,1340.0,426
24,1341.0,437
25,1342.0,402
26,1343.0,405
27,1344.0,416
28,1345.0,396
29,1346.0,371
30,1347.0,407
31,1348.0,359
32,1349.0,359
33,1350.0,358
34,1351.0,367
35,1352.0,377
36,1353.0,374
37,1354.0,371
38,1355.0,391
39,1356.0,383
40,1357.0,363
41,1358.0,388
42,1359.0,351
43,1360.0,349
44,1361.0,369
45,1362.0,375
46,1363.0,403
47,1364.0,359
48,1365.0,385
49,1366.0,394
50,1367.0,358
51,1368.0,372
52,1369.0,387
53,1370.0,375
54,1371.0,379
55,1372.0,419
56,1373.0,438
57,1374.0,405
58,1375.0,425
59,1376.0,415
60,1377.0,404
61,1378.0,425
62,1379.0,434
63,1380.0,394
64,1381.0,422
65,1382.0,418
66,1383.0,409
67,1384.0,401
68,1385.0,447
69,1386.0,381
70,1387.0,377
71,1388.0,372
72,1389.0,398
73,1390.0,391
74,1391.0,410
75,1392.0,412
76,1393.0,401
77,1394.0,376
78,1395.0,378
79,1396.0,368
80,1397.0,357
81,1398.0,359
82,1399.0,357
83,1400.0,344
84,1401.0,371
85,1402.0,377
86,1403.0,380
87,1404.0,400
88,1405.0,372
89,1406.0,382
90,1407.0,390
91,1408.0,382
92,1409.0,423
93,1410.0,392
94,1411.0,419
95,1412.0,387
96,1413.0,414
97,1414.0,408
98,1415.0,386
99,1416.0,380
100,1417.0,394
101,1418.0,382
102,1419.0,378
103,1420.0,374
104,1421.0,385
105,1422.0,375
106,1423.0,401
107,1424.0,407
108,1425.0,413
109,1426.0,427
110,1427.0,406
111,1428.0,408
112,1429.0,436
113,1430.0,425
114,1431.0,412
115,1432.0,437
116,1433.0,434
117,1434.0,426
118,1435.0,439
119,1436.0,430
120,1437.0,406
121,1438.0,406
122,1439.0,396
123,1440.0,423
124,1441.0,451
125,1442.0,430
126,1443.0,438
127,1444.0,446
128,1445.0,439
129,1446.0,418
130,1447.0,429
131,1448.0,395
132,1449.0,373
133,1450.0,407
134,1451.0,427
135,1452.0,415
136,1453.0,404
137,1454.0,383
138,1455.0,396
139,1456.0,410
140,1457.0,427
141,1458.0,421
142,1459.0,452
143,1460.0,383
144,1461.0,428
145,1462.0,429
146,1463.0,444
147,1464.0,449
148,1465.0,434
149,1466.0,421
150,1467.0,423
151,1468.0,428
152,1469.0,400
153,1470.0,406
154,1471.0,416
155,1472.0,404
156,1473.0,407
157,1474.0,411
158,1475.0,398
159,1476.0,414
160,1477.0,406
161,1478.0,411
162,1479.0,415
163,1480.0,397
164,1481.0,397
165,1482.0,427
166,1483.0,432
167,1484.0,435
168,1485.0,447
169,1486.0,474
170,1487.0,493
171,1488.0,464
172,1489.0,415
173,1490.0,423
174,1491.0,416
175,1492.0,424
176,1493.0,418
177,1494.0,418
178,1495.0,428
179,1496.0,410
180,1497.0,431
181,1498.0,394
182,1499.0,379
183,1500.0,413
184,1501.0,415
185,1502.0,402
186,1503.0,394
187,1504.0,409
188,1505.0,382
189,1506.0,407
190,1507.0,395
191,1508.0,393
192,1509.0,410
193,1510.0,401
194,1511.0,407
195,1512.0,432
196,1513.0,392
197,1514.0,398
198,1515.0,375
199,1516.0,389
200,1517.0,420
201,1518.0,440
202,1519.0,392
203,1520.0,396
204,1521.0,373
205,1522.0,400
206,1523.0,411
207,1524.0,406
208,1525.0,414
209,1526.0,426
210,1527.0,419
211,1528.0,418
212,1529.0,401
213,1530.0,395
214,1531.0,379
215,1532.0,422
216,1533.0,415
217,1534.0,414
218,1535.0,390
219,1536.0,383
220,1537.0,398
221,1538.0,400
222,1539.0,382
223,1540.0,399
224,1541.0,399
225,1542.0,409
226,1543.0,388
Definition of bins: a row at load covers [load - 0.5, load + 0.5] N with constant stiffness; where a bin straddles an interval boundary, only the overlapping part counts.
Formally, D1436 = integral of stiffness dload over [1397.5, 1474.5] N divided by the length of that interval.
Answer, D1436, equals 408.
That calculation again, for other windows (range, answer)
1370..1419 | 395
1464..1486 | 418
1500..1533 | 404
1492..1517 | 405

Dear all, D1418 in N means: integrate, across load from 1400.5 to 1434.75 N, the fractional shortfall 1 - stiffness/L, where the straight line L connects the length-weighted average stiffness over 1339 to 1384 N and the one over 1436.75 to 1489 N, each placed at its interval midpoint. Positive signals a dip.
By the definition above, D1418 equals 0.7 N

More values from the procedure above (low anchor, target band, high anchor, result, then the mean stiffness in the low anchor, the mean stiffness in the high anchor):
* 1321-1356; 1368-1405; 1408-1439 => 1.7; 421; 406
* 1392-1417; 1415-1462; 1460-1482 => -1.4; 384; 416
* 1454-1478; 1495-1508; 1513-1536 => 0.2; 417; 404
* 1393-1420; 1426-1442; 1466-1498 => -1.0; 383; 422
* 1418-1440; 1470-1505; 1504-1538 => -1.1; 410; 403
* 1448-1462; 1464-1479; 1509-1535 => -0.2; 410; 405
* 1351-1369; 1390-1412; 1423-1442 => 0.9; 374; 421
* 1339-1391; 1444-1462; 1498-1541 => -0.7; 392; 402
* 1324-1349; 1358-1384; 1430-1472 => 2.0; 431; 420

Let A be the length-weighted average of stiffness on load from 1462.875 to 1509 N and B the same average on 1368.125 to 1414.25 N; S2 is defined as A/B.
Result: 1.1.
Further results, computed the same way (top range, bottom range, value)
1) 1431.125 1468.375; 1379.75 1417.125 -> 1.08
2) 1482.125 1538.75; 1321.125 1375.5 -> 1.01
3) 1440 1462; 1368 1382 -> 1.02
